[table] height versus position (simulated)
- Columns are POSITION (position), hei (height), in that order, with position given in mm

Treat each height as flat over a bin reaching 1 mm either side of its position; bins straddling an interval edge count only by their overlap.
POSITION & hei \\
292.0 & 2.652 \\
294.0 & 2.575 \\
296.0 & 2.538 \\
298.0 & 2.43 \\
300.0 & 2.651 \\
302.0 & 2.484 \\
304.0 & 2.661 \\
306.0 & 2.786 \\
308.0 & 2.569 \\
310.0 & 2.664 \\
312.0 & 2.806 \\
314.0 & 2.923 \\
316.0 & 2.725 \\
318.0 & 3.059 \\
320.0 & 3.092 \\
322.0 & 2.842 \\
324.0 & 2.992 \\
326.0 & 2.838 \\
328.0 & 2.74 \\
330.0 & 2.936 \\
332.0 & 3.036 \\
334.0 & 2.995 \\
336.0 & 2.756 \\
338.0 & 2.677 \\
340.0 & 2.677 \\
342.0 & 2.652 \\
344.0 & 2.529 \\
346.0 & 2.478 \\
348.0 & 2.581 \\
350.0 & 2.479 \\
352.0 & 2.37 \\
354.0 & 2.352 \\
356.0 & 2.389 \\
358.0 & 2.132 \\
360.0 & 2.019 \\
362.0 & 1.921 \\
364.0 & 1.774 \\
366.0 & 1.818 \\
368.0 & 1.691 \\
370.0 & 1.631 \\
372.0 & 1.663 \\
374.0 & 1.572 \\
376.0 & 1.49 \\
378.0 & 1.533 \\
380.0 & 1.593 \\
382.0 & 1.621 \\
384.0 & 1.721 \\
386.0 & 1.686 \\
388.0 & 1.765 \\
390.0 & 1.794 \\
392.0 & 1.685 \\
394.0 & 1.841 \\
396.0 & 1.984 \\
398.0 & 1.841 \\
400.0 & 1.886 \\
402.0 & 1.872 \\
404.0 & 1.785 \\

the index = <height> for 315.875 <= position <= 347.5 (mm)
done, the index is 2.81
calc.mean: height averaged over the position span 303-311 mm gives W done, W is 2.67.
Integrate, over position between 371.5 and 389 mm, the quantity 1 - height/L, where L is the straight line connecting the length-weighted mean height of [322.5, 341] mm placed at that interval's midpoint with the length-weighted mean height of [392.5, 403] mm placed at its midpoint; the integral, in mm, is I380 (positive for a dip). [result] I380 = 4.1 mm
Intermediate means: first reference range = 2.85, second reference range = 1.88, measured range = 1.63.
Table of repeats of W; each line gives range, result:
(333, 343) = 2.75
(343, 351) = 2.52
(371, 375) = 1.62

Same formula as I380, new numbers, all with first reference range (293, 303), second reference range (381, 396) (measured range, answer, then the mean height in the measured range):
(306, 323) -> -3.1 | 2.83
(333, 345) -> -2.9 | 2.71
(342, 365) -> -2.6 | 2.29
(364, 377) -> 1.7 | 1.65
